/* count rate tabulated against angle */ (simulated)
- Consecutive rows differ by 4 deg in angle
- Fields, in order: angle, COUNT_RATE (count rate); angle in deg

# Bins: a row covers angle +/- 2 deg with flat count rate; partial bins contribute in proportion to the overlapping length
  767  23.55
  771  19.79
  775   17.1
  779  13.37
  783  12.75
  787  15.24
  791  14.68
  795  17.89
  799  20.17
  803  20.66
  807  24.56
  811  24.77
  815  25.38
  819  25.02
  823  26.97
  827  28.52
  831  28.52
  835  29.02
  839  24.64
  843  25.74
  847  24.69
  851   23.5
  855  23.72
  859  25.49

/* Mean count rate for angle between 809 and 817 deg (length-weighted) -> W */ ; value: 25.1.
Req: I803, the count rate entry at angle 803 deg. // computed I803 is 20.66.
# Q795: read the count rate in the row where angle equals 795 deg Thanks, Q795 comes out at 17.89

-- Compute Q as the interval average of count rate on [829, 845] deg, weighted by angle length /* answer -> 27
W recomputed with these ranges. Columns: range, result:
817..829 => 26.8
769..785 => 15.8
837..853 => 24.6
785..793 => 15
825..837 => 28.7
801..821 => 24.1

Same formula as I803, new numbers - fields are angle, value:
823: 26.97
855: 23.72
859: 25.49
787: 15.24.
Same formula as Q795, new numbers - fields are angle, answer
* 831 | 28.52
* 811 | 24.77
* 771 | 19.79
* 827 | 28.52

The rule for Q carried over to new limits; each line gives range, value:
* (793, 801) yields 19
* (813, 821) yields 25.2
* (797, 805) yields 20.4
